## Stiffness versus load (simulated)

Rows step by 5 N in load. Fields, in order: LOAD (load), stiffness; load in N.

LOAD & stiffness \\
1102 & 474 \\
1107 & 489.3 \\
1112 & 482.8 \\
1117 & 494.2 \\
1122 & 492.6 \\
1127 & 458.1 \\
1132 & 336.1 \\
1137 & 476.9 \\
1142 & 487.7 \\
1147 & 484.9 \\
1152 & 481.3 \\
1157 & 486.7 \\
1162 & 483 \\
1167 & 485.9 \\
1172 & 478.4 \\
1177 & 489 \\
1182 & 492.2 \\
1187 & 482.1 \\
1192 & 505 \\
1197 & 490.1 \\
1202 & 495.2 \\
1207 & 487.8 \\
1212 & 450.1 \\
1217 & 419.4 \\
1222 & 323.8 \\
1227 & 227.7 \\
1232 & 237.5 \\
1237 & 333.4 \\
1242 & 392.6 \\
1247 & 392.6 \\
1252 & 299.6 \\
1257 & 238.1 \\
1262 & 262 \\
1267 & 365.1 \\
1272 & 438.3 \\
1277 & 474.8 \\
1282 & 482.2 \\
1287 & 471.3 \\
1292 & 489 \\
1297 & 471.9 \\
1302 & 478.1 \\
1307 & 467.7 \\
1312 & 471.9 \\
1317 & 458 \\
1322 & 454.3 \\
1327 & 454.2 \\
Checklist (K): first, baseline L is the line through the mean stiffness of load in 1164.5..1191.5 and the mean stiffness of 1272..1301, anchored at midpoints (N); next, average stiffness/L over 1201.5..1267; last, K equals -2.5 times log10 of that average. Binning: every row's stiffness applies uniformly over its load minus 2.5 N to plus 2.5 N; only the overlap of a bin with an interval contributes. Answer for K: 0.35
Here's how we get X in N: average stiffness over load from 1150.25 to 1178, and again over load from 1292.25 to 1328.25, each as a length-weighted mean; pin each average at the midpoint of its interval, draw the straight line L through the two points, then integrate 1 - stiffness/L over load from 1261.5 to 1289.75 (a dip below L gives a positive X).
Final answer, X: 2.6 N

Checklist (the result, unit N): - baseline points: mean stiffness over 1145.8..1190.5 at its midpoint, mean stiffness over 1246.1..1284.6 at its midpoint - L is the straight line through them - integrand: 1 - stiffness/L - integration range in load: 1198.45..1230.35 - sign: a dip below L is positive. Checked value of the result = 2.42 N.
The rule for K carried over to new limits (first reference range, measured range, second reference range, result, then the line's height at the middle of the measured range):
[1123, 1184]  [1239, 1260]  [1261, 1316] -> 0.351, 455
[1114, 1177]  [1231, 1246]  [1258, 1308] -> 0.304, 446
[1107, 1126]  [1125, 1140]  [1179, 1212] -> 0.150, 488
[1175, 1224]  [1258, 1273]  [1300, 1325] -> 0.356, 465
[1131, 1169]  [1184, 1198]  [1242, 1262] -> -0.207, 408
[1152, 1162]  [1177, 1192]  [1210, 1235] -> -0.171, 419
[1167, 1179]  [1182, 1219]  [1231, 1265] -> -0.138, 421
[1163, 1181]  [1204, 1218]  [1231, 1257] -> -0.146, 400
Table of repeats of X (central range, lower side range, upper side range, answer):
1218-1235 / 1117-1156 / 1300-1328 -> 6.8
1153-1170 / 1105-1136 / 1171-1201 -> -0.2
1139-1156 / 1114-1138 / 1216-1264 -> -2.4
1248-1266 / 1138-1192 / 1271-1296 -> 7.2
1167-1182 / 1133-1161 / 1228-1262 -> -2.0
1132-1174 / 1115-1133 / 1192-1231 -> -3.4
